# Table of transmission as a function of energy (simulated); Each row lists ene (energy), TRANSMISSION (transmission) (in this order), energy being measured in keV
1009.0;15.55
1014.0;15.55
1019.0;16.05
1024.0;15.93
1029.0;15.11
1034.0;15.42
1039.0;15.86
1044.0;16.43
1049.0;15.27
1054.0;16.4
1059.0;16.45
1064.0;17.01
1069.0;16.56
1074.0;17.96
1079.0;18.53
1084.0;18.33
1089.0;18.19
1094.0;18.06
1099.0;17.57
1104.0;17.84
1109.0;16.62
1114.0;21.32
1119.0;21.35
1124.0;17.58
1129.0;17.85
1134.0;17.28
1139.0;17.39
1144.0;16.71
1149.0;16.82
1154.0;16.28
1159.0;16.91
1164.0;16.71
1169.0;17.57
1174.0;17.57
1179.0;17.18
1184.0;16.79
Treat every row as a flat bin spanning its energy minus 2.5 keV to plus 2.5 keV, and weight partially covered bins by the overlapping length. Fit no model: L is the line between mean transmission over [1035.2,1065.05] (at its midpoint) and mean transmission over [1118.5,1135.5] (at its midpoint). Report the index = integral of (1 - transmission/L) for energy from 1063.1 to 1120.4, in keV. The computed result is -3.1 keV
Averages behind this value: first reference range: 16.2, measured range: 18.3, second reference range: 18.3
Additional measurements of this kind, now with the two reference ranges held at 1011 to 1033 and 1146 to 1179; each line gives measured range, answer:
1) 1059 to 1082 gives -1.9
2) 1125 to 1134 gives -0.5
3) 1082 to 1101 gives -2.0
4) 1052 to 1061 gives -0.3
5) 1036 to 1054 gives -0.1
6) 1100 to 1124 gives -3.6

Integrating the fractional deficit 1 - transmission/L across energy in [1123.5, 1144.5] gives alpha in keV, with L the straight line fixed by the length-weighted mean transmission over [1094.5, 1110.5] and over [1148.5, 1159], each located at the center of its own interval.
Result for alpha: -0.59 keV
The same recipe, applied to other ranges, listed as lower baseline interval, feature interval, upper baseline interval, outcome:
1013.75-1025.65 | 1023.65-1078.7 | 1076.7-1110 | 1.5 keV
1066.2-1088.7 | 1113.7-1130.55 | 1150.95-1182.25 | -1.9 keV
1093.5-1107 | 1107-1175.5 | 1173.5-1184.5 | -1.0 keV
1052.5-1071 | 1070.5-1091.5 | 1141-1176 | -1.9 keV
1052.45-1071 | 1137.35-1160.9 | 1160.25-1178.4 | 0.5 keV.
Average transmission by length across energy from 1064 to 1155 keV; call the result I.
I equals 17.9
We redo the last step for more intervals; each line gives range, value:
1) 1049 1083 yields 17.1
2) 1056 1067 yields 16.7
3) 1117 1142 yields 18.2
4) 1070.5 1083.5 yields 18.1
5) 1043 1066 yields 16.3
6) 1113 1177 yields 17.7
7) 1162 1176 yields 17.3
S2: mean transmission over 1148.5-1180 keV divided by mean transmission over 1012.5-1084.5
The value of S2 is 1.04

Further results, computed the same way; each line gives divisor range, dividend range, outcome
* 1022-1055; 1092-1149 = 1.15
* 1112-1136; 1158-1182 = 0.90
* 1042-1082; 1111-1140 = 1.12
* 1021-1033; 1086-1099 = 1.16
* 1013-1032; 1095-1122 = 1.20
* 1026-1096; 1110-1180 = 1.06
